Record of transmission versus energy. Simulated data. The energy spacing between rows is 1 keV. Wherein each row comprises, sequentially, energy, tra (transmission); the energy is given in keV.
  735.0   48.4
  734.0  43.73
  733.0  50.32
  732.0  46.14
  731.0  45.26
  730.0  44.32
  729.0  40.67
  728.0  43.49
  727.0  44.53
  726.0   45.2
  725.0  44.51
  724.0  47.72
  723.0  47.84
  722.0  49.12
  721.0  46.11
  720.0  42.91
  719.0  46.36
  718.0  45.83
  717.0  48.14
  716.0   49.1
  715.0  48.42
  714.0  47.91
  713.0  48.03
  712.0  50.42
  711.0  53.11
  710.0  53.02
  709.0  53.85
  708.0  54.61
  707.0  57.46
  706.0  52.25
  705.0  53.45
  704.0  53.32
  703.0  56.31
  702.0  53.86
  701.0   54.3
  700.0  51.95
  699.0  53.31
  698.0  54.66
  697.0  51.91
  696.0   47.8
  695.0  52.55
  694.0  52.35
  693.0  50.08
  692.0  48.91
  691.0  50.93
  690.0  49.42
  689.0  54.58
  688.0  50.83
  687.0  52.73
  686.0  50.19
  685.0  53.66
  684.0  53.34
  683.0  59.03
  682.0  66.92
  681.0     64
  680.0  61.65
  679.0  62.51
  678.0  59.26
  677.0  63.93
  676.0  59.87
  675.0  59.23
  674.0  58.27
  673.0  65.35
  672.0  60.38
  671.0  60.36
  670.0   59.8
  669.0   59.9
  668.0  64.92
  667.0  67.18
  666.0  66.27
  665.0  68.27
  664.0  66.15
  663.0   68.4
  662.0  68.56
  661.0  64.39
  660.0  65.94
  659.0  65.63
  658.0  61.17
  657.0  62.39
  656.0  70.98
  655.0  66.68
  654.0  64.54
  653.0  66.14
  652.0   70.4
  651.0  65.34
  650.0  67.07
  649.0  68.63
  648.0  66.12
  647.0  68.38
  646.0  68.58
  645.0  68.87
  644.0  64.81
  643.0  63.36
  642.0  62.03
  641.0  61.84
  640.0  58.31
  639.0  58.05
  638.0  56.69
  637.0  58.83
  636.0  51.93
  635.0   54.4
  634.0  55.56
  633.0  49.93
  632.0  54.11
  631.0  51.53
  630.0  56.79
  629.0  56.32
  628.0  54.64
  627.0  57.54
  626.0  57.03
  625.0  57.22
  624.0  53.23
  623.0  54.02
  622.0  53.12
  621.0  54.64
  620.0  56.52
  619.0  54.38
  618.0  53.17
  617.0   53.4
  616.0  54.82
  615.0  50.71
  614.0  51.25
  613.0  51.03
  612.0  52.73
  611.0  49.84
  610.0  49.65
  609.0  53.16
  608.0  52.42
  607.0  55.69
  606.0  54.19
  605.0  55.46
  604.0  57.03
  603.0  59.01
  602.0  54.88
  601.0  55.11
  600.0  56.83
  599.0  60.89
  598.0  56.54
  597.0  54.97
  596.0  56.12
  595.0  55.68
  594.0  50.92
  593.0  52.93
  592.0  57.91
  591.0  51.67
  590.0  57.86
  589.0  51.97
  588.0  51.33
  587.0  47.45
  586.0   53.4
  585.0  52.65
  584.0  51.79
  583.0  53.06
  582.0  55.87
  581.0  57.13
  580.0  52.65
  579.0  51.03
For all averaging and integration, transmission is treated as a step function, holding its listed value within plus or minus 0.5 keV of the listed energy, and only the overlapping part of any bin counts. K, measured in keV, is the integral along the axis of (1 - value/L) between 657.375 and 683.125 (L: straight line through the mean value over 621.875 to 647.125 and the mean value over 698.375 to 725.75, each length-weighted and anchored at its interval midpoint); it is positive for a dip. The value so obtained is -4.2 keV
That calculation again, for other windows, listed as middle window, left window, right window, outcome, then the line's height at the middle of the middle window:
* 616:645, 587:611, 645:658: 2.64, 62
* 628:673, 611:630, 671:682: -3.37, 58.2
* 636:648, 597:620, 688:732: -2.19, 52.8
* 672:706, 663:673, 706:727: 1.19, 57.5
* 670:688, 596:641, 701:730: -2.77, 51.3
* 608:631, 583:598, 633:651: 1.71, 58.1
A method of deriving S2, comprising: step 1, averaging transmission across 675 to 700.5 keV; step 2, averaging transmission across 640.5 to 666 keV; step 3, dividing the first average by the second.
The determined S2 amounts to 0.83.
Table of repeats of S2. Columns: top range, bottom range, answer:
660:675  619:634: 1.17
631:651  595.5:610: 1.09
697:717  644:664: 0.79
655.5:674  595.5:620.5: 1.19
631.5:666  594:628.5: 1.16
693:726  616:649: 0.88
